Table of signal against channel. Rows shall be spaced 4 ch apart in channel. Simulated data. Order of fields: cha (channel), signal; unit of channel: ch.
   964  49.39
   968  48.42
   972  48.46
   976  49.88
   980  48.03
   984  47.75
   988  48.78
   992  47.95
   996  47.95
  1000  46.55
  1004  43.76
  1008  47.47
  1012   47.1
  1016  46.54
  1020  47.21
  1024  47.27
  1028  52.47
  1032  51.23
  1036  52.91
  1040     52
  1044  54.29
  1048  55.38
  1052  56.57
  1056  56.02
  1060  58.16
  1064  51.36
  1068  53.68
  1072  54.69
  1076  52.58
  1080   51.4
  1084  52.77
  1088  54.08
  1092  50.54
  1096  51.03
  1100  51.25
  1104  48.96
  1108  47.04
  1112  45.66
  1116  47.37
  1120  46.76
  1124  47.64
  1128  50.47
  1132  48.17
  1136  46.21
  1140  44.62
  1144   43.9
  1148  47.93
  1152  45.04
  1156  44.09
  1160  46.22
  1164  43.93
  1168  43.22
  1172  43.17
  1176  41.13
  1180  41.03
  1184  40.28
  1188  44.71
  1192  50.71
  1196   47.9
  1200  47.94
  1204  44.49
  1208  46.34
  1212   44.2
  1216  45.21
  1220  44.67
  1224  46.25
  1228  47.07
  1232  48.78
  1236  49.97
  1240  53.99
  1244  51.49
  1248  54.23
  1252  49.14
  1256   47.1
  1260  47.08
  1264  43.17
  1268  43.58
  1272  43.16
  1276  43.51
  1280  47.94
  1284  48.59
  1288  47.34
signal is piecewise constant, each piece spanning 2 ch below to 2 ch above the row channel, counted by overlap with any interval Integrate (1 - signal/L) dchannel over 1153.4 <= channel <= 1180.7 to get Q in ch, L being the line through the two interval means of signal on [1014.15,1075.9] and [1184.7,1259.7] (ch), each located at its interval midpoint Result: 3.3 ch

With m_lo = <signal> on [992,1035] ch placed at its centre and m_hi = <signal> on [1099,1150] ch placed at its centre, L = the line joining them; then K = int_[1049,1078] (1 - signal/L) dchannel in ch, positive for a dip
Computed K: -4.3 ch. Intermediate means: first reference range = 47.9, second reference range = 47.3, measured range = 54.7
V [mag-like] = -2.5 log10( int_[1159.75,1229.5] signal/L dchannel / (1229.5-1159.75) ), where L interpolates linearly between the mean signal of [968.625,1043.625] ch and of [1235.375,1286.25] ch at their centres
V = 0.07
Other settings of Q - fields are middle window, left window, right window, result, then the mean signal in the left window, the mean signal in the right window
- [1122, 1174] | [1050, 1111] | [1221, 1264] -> 5.5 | 52.6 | 49.1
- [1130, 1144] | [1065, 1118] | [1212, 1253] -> 1.2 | 50.9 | 48.8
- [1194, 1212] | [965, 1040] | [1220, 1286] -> 0.6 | 48.4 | 47.7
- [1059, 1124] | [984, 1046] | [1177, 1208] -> -4.9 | 48.9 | 45.2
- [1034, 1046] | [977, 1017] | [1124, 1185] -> -1.7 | 47.3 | 44.8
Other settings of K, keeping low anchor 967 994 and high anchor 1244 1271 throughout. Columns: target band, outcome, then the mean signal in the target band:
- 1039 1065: -3.7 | 55.1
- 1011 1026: 0.4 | 47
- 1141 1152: 0.5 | 45.6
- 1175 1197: 1.6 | 44.3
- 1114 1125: 0.2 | 47.2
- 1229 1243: -0.9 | 50.7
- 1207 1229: 1.0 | 45.5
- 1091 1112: -0.6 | 49.3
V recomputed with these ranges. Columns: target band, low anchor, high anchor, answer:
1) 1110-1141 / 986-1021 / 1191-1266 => 0.01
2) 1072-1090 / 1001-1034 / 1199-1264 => -0.11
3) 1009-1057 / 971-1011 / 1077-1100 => -0.04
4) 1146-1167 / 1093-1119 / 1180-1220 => 0.04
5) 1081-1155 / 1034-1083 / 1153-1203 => 0.02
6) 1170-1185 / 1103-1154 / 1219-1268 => 0.15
